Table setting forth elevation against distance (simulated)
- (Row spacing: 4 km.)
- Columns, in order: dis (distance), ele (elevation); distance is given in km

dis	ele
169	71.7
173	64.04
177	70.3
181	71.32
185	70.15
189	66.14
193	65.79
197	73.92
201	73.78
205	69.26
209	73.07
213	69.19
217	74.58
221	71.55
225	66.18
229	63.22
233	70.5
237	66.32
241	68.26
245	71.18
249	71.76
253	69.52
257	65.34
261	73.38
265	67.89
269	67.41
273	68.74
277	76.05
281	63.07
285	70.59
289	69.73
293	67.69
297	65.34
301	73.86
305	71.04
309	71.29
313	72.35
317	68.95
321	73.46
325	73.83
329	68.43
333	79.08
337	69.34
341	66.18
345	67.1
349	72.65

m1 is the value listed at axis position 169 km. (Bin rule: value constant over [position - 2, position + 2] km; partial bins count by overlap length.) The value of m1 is 71.7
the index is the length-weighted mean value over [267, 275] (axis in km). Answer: 68.1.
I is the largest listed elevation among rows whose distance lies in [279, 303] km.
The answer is 73.86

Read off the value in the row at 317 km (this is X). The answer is 68.95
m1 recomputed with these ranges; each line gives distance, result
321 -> 73.46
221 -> 71.55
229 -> 63.22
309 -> 71.29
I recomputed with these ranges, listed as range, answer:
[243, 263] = 73.38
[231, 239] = 70.5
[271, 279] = 76.05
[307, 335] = 79.08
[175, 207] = 73.92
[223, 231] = 66.18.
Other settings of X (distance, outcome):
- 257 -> 65.34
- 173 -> 64.04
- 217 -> 74.58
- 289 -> 69.73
